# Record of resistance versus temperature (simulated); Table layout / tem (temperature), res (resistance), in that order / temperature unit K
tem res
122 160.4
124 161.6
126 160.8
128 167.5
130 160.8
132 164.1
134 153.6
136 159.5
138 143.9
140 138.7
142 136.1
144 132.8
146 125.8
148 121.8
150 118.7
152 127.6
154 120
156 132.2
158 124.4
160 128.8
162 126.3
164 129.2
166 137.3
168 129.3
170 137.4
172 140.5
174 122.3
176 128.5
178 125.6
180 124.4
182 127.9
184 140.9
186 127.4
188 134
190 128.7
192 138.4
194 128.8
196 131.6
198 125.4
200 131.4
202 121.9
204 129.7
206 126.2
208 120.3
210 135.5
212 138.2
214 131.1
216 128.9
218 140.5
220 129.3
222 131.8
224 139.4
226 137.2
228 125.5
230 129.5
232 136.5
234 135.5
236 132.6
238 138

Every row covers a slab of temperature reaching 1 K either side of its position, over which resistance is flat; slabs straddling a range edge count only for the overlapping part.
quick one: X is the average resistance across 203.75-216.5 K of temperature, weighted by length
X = 130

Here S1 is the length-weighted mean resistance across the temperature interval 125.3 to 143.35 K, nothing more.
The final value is 153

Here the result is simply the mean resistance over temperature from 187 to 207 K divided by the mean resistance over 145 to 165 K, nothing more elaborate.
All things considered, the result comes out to 1.0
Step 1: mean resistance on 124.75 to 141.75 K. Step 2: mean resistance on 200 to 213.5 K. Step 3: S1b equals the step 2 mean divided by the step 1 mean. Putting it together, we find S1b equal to 0.83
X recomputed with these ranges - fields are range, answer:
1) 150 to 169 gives 128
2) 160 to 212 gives 130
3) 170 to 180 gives 130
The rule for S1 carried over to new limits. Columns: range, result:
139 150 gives 130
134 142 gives 147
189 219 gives 130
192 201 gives 130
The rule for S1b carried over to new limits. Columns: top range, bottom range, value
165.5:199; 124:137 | 0.81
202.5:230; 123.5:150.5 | 0.90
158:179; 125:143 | 0.85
